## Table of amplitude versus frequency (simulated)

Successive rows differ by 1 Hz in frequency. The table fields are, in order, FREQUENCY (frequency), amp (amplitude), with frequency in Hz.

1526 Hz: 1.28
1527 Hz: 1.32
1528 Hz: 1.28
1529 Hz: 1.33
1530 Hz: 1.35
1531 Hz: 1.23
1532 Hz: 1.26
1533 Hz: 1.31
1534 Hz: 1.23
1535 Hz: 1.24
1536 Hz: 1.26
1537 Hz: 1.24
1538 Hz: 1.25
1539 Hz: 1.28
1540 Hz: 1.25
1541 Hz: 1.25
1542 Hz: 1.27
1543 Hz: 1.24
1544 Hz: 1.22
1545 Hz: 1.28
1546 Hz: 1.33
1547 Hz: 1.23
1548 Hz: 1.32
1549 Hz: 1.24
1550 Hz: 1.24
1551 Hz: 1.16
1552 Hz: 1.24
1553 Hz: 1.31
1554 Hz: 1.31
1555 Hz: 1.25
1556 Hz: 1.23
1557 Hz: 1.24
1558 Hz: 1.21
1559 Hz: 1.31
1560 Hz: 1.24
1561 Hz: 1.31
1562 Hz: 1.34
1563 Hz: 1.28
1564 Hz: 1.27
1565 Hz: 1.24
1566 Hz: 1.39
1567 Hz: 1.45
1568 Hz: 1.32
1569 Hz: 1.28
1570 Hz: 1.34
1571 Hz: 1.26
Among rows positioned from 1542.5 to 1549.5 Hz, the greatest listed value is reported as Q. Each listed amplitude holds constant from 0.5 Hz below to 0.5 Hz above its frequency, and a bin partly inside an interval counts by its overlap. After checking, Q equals 1.33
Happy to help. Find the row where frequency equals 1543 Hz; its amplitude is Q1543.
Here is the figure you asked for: 1.24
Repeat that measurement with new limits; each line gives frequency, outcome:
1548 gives 1.32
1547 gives 1.23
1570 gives 1.34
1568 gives 1.32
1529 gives 1.33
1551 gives 1.16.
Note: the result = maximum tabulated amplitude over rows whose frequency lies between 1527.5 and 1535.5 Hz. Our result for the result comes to 1.35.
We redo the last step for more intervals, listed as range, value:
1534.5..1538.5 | 1.26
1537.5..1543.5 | 1.28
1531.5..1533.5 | 1.31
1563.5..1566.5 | 1.39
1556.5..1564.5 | 1.34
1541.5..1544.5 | 1.27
